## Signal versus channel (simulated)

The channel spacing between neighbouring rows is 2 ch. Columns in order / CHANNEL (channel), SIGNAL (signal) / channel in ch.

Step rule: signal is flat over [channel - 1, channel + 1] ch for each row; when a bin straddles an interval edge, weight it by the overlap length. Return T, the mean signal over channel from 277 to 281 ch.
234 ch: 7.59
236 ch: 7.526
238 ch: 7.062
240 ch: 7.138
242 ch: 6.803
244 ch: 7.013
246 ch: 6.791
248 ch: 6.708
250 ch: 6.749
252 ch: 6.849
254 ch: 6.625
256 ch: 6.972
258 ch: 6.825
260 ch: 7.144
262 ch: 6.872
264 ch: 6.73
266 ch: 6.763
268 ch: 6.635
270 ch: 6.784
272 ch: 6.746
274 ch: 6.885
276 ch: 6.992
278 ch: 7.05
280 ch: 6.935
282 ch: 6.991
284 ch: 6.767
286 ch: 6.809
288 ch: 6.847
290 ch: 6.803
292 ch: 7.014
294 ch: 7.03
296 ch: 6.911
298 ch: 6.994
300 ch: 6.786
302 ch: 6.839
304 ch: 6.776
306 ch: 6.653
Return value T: 6.99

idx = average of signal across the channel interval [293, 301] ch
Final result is 6.93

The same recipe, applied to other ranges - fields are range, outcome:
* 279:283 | 6.96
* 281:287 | 6.86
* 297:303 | 6.87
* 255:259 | 6.9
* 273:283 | 6.97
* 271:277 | 6.87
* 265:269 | 6.7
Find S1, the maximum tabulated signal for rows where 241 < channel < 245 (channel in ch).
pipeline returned 7.013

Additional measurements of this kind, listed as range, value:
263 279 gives 7.05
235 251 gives 7.526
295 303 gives 6.994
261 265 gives 6.872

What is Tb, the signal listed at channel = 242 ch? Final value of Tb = 6.803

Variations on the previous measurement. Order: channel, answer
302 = 6.839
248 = 6.708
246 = 6.791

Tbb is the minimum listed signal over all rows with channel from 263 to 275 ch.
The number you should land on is 6.635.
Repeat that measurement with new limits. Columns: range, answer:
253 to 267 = 6.625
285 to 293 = 6.803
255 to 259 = 6.825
